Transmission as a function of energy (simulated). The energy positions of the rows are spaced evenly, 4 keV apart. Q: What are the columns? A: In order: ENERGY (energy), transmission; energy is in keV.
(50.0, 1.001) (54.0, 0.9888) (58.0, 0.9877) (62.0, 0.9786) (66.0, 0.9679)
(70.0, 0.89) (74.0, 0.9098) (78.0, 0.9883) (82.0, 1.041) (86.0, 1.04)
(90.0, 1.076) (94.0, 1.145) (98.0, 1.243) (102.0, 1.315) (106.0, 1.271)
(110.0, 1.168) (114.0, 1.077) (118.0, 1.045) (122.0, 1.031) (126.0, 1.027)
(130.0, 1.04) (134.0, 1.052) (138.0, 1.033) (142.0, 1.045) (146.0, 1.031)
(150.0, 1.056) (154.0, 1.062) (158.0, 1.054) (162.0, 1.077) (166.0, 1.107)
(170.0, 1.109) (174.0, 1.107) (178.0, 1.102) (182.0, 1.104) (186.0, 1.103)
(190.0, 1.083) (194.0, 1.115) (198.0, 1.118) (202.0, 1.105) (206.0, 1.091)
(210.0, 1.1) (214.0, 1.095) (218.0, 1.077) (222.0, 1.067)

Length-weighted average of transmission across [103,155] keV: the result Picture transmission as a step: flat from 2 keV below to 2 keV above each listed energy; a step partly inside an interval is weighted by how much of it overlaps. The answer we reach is 1.08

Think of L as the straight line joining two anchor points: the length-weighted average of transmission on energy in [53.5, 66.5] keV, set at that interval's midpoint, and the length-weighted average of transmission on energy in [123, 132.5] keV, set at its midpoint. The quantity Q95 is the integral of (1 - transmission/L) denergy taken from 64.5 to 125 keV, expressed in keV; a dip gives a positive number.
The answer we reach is -4.3 keV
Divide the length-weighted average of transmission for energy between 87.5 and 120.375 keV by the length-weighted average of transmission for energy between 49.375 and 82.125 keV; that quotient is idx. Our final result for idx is 1.2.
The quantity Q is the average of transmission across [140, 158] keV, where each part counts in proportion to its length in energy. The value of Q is 1.05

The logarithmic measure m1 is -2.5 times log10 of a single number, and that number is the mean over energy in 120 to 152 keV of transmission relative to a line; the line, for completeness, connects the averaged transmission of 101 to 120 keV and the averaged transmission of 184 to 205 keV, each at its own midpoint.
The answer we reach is 0.11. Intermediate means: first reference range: 1.17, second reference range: 1.1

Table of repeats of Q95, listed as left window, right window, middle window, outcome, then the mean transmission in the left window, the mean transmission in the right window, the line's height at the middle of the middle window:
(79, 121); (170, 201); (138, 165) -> 1.5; 1.14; 1.1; 1.12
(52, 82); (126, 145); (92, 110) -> -4.2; 0.964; 1.04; 1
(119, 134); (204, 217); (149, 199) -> -1.1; 1.04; 1.09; 1.07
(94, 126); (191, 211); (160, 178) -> 0.4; 1.15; 1.1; 1.12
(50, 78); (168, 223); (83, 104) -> -3.5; 0.96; 1.1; 0.991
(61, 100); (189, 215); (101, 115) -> -2.2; 1.03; 1.1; 1.05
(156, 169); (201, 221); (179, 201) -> -0.3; 1.08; 1.09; 1.09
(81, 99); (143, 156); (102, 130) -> -0.8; 1.11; 1.05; 1.08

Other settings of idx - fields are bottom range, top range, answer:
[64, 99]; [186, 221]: 1.07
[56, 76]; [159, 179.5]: 1.16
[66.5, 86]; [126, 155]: 1.08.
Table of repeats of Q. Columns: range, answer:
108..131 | 1.07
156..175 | 1.09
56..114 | 1.07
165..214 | 1.1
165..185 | 1.11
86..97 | 1.11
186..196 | 1.1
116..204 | 1.07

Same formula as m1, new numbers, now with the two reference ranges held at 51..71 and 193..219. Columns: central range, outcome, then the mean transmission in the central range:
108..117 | -0.10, 1.11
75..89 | -0.03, 1.02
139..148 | 0.01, 1.04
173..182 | -0.03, 1.1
